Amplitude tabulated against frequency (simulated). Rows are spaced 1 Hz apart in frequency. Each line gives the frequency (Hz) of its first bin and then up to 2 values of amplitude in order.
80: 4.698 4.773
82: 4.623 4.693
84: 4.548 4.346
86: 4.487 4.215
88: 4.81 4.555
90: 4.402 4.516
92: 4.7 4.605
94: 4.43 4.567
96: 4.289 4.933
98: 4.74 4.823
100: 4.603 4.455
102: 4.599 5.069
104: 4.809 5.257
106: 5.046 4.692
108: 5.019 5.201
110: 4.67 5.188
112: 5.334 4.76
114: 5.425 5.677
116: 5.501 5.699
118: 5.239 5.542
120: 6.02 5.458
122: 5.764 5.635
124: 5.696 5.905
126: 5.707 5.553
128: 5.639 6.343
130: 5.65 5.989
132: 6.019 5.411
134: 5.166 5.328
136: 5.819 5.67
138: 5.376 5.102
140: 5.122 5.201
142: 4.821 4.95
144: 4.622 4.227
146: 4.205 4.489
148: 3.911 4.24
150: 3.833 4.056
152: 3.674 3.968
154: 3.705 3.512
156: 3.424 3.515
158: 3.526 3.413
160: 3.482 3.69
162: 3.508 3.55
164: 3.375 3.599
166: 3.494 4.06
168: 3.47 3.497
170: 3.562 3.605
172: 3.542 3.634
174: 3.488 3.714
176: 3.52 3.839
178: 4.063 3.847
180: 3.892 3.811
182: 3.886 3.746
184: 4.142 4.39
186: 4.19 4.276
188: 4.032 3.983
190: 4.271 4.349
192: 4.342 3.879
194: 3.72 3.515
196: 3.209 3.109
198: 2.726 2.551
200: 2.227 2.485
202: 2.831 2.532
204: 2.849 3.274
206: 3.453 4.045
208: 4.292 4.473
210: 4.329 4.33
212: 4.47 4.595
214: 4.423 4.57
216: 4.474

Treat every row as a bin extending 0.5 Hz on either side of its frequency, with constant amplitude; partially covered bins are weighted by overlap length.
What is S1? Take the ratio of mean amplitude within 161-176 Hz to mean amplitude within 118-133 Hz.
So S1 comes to 0.6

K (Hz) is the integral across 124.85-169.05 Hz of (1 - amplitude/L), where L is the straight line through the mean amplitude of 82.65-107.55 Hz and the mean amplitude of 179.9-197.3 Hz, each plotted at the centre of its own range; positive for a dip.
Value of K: -2.4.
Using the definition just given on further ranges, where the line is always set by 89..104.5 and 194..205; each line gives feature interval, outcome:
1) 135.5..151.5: -3.7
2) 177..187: -2.6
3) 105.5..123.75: -4.3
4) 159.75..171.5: -0.4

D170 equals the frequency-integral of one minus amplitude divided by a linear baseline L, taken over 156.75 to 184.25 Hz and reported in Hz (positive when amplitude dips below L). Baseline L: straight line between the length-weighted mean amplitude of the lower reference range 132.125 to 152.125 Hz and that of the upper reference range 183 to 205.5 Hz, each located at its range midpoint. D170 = 2.8 Hz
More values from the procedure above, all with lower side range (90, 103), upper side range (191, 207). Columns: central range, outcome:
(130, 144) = -4.54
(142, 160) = -0.51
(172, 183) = -0.88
